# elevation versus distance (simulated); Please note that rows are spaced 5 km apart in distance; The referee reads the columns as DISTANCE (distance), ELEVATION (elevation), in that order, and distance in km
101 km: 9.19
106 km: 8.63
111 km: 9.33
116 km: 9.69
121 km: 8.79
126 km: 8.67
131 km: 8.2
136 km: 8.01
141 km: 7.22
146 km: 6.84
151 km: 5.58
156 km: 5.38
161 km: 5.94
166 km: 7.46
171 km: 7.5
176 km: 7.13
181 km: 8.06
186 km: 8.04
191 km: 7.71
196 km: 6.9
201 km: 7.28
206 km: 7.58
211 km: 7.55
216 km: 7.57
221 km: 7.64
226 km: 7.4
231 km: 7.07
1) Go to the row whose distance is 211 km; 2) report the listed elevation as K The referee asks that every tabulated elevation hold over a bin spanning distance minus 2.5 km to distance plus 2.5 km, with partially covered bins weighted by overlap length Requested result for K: 7.55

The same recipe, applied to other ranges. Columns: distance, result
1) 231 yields 7.07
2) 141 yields 7.22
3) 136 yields 8.01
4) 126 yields 8.67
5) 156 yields 5.38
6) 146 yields 6.84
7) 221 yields 7.64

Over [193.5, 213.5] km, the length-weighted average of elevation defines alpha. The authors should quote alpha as 7.33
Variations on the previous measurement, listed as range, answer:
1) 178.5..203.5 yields 7.6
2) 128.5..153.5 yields 7.17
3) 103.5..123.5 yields 9.11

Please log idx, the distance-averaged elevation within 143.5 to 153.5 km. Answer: 6.21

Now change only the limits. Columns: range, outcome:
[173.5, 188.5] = 7.74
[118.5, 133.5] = 8.55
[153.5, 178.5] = 6.68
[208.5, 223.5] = 7.59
